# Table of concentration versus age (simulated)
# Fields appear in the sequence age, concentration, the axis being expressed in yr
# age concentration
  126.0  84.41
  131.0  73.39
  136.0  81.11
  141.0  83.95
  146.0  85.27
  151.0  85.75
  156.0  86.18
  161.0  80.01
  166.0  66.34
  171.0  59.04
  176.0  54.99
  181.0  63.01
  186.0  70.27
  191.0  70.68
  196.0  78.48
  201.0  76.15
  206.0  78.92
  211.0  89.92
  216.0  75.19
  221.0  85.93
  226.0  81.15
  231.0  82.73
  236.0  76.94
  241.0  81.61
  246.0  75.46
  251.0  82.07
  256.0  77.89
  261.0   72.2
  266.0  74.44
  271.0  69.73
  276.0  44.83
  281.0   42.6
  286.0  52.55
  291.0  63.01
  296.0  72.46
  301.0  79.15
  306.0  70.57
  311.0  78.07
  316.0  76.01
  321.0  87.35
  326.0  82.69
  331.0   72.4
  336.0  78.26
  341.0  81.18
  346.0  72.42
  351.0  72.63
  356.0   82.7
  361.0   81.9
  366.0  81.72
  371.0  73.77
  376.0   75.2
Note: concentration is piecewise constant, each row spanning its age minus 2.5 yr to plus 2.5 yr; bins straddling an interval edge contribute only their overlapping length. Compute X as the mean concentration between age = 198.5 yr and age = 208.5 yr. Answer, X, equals 77.5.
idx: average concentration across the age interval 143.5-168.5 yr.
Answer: 80.7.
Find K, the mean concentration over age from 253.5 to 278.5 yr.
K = 67.8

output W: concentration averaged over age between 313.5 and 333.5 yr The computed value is 79.6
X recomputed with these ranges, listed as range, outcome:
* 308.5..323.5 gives 80.5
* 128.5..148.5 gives 80.9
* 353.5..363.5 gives 82.3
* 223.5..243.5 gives 80.6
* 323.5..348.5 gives 77.4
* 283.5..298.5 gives 62.7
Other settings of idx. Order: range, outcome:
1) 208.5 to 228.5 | 83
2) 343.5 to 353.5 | 72.5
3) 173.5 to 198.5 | 67.5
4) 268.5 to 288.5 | 52.4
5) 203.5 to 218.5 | 81.3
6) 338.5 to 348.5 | 76.8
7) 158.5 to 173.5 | 68.5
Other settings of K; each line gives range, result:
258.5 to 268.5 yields 73.3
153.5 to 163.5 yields 83.1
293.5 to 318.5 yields 75.3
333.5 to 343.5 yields 79.7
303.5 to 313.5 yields 74.3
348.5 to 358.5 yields 77.7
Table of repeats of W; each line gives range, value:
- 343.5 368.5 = 78.3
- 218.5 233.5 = 83.3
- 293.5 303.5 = 75.8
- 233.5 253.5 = 79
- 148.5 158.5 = 86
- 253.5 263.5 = 75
